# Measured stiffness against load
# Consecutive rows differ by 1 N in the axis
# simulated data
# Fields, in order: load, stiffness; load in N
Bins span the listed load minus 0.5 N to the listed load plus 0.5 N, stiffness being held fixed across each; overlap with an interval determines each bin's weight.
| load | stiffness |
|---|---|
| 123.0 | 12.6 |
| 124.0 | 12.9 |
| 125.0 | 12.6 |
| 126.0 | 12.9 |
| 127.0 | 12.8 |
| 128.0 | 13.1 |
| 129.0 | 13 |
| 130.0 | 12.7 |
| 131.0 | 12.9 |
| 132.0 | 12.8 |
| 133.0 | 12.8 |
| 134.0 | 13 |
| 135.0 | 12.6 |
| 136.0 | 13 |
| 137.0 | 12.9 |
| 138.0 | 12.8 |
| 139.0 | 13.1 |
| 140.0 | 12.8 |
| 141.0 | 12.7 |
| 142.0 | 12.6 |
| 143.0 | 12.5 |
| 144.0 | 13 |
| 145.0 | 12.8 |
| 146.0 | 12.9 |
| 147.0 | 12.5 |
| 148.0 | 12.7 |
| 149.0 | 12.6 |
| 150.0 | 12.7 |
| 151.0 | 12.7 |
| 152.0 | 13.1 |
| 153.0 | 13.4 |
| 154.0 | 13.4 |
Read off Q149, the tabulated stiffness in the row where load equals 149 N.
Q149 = 12.6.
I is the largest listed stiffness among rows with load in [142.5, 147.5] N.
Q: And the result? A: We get 13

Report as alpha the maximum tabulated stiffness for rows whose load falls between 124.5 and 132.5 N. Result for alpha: 13.1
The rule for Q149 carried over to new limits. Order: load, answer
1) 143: 12.5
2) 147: 12.5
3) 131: 12.9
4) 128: 13.1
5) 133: 12.8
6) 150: 12.7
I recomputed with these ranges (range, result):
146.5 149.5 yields 12.7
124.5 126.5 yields 12.9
